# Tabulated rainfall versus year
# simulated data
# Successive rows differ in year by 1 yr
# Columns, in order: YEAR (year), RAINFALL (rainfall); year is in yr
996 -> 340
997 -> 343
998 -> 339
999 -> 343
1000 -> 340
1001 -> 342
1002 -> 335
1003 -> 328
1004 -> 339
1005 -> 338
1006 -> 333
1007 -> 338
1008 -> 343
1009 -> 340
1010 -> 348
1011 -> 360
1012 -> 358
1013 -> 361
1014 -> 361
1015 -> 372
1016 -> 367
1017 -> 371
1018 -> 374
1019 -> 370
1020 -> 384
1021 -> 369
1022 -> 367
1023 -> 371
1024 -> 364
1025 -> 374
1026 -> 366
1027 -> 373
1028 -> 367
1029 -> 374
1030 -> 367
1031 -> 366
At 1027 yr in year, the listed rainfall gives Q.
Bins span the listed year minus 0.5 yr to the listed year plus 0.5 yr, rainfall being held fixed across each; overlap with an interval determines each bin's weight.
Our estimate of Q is 373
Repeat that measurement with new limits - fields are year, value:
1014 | 361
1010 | 348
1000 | 340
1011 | 360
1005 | 338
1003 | 328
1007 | 338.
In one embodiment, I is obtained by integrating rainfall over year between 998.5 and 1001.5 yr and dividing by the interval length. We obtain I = 342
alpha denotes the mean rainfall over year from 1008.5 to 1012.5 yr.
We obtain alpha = 352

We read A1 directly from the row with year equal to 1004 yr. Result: 339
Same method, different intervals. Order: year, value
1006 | 333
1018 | 374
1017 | 371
